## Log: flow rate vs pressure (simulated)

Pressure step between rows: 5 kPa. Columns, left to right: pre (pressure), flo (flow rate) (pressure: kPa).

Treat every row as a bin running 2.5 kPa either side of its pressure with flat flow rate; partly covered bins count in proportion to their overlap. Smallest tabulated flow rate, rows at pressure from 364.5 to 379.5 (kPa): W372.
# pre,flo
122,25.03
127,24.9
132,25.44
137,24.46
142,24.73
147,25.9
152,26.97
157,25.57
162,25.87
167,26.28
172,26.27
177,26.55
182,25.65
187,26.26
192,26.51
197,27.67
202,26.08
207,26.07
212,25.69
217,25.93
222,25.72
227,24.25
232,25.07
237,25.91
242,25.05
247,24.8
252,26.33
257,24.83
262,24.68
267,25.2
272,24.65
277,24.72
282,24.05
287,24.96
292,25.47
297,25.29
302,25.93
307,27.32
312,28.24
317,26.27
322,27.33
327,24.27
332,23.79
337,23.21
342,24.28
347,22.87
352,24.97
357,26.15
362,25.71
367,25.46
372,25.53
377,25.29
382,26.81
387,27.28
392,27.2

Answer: 25.29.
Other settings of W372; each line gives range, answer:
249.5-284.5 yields 24.05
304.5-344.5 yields 23.21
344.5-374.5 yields 22.87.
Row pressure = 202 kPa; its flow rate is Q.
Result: 26.08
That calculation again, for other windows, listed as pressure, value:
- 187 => 26.26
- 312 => 28.24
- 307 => 27.32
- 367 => 25.46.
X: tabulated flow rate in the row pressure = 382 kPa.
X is 26.81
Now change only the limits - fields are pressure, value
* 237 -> 25.91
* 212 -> 25.69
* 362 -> 25.71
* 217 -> 25.93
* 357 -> 26.15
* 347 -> 22.87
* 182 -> 25.65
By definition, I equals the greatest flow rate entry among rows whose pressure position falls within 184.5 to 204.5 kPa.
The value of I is 27.67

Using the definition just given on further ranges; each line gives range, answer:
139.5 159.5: 26.97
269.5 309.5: 27.32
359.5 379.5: 25.71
